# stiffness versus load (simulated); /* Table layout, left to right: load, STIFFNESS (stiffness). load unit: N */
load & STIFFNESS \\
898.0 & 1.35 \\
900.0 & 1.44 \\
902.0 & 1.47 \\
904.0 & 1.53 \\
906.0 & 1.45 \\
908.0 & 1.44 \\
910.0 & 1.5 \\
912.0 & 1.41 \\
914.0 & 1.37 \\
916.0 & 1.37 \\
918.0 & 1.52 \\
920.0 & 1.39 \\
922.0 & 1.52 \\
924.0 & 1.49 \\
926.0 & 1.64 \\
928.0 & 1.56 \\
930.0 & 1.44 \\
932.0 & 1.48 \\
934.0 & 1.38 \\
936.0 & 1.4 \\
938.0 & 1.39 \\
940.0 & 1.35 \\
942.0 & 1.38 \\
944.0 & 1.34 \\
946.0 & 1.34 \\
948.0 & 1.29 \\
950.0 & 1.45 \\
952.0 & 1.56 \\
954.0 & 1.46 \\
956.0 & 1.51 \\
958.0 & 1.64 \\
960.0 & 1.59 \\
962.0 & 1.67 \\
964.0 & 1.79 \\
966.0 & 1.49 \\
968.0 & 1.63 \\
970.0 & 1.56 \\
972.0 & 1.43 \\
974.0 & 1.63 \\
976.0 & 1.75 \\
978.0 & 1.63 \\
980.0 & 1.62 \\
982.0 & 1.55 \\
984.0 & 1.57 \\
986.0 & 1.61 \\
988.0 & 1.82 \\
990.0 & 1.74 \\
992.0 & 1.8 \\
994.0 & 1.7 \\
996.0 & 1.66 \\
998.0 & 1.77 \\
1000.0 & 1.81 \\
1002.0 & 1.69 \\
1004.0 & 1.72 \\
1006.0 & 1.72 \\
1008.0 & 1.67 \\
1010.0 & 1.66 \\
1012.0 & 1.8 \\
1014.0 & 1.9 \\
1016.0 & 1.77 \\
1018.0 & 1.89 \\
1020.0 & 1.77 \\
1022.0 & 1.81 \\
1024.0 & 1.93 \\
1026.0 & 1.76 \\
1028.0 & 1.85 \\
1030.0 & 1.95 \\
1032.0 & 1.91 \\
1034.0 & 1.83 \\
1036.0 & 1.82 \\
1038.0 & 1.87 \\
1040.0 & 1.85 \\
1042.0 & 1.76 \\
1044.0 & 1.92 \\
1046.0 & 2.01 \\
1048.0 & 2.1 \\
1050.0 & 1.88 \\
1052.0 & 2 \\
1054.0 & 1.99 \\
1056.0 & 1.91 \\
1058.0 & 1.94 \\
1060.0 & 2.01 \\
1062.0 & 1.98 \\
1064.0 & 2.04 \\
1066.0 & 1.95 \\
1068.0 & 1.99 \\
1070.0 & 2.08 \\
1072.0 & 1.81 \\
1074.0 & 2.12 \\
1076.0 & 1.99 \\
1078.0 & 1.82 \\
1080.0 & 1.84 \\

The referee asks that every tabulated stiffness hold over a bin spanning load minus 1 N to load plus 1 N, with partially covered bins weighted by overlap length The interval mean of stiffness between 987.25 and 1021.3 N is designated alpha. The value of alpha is 1.76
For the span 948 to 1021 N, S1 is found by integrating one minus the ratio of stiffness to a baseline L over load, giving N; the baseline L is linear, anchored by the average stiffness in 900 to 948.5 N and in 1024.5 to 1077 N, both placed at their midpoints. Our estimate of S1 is 0.5 N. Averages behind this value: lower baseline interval 1.44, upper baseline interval 1.94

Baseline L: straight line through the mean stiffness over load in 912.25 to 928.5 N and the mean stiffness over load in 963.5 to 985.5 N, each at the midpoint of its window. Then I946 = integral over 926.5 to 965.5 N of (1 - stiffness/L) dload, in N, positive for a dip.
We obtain 1.5 N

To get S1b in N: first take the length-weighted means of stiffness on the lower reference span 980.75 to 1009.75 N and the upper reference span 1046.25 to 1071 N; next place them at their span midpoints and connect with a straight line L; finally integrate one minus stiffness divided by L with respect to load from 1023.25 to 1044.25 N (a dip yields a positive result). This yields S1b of 0.2 N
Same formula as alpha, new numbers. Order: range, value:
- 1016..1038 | 1.85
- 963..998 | 1.65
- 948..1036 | 1.7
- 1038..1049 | 1.92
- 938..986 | 1.53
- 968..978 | 1.6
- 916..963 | 1.47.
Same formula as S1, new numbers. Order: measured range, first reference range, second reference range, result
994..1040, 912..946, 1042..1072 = 0.2 N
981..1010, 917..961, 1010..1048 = 0.1 N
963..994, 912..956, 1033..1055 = -0.3 N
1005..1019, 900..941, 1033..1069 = 0.2 N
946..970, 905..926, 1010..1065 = 1.0 N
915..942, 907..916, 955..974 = 0.4 N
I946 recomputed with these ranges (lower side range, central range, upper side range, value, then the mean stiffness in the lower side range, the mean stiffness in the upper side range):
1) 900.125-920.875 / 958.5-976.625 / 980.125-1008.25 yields 0.06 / 1.45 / 1.7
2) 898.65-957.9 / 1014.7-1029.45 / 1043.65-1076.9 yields -0.02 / 1.45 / 1.98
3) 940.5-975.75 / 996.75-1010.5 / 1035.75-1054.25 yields 0.06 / 1.52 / 1.92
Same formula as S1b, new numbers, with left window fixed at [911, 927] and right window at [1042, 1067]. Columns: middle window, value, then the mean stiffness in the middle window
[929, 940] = 0.8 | 1.41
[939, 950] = 1.5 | 1.35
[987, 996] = -0.1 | 1.75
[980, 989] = 0.4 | 1.64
